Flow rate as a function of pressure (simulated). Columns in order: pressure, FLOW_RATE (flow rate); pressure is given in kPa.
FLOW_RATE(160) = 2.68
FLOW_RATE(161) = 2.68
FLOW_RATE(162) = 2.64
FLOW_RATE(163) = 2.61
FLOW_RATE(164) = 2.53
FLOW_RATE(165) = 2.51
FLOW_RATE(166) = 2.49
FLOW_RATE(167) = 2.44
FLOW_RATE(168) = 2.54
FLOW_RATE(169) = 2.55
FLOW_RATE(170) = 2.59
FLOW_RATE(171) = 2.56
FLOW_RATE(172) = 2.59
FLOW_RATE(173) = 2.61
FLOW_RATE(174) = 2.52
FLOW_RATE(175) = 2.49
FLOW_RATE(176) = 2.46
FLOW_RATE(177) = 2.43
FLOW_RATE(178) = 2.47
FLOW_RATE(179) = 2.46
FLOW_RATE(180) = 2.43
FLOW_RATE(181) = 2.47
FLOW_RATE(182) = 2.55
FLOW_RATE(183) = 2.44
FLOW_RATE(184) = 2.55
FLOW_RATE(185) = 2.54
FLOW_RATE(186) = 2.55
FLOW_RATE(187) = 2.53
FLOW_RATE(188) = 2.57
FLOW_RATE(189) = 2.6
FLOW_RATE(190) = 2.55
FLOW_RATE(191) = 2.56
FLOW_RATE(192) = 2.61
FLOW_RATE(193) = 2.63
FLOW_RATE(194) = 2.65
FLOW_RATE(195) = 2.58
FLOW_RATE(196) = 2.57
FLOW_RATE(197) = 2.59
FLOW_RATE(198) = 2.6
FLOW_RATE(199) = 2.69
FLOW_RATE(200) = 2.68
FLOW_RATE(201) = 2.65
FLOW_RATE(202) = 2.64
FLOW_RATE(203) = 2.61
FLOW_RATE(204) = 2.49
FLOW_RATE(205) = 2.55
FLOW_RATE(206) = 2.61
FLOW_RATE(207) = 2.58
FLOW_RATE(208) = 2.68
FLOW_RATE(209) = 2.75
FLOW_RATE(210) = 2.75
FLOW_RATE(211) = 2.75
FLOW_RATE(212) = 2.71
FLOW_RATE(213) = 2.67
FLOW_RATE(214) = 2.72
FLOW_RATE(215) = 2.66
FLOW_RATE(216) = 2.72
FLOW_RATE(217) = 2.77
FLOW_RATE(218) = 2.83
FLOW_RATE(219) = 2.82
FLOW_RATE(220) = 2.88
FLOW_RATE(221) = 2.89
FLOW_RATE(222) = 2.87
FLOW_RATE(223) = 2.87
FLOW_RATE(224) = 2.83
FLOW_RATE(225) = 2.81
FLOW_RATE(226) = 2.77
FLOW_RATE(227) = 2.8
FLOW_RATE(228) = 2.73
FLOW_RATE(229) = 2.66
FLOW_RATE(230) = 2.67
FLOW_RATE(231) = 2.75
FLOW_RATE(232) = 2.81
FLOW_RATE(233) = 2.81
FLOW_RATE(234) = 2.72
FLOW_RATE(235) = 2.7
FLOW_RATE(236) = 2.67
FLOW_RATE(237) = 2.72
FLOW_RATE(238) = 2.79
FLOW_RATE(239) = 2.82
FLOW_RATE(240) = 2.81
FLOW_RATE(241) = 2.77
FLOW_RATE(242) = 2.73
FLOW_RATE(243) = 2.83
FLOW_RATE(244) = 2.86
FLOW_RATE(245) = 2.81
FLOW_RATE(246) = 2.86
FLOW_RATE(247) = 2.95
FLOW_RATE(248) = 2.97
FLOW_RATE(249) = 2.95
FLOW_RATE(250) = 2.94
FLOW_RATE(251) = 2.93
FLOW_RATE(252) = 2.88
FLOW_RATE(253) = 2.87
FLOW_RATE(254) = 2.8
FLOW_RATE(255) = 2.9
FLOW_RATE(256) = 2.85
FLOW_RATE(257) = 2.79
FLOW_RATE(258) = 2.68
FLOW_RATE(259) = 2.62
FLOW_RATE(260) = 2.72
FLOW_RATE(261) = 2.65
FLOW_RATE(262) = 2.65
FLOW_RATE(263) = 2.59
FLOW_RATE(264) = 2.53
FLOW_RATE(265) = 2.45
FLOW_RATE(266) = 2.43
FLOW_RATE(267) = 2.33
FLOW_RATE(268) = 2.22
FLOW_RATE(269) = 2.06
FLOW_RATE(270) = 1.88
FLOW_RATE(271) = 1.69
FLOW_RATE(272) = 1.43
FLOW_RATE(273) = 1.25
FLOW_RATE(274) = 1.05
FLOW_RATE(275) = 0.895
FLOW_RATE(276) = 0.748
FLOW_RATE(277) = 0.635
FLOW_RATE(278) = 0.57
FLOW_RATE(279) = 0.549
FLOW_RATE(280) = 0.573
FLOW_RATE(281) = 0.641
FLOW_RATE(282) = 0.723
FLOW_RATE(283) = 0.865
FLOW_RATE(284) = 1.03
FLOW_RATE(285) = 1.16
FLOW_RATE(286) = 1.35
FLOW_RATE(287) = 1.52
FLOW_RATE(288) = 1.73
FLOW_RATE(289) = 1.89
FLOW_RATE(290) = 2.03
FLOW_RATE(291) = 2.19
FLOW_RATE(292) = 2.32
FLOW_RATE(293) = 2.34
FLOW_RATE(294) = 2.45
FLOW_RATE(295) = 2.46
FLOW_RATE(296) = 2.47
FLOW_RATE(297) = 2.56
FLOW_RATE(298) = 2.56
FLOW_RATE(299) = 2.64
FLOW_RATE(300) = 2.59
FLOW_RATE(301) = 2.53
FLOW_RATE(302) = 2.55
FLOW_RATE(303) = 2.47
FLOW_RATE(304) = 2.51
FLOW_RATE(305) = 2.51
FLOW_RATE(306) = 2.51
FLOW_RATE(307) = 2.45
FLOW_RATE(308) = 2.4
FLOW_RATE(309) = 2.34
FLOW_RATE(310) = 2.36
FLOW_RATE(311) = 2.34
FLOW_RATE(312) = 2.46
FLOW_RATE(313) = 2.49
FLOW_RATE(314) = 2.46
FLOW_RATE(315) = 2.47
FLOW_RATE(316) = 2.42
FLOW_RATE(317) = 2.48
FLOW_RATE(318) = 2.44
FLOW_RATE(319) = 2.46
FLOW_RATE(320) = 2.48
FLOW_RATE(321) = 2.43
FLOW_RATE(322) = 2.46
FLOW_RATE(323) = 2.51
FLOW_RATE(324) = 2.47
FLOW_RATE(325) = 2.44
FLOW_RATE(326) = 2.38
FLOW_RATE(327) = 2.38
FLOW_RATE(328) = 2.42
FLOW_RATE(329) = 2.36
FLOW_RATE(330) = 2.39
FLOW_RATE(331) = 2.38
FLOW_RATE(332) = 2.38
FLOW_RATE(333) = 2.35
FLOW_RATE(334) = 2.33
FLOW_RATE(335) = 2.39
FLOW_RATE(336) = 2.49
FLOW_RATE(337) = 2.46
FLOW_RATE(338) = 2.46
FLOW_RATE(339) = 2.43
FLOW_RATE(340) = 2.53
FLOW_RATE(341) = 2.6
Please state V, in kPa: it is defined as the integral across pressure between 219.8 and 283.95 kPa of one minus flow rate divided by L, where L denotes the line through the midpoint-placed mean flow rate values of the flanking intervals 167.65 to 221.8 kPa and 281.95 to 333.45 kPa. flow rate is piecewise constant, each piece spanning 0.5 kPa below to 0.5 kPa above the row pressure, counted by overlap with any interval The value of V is 2.9 kPa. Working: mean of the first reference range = 2.61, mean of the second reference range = 2.27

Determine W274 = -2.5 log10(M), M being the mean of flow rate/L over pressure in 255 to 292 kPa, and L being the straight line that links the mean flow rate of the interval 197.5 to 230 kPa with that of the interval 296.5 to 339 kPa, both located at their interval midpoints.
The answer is 0.42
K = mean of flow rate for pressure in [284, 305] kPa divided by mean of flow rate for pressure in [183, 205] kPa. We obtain 0.85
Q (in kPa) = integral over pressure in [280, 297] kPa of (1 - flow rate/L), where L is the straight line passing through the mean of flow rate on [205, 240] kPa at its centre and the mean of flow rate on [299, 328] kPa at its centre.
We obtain 5.66 kPa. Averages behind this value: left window 2.75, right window 2.46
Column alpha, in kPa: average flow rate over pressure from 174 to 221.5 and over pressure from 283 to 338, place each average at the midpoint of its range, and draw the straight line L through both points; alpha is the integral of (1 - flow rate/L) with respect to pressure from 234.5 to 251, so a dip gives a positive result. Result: -2.21 kPa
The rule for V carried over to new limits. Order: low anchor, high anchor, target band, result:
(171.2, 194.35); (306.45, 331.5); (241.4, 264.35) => -3.0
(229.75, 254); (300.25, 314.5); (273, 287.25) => 9.4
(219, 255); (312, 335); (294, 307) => 0.0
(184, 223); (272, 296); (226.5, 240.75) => -3.7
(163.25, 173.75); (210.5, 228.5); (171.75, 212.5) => 1.2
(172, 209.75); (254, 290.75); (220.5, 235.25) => -3.9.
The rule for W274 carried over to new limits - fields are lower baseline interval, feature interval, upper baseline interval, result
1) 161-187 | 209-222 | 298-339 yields -0.110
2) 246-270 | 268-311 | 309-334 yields 0.366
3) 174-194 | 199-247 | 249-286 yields -0.224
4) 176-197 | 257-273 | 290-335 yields 0.075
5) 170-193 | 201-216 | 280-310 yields -0.105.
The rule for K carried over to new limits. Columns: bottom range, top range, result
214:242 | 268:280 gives 0.43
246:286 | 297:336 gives 1.23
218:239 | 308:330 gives 0.87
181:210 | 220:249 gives 1.08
